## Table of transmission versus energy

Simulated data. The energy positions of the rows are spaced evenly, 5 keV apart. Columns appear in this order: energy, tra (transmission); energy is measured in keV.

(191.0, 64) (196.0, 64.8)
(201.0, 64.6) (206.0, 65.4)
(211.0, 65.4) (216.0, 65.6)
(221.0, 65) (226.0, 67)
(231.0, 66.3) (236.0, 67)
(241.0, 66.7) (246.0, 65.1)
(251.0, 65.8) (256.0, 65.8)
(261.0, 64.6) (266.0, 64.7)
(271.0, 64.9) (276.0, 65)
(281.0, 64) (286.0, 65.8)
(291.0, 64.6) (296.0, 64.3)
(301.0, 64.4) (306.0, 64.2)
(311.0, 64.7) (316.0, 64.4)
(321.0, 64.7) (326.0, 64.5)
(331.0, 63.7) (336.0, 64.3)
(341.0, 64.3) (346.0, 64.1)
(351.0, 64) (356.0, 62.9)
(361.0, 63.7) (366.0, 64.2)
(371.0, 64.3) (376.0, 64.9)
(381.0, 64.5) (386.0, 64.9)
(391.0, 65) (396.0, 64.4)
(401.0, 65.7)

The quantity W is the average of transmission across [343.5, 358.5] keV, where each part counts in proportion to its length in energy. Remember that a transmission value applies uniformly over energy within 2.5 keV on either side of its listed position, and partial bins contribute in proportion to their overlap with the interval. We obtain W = 63.7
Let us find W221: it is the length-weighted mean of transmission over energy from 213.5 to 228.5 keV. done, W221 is 65.9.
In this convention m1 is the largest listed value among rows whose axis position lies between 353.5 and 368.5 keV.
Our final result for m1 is 64.2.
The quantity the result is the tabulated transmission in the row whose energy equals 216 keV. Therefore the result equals 65.6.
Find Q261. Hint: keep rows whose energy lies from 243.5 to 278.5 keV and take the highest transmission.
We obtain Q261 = 65.8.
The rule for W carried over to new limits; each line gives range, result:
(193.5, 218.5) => 65.2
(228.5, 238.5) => 66.7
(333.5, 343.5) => 64.3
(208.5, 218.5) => 65.5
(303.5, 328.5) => 64.5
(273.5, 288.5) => 64.9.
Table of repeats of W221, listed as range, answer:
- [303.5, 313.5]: 64.5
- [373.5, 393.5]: 64.8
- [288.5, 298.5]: 64.5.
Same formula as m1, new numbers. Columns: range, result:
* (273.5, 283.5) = 65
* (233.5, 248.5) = 67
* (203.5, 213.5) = 65.4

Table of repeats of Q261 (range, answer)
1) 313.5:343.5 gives 64.7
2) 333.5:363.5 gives 64.3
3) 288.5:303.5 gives 64.6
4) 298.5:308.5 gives 64.4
